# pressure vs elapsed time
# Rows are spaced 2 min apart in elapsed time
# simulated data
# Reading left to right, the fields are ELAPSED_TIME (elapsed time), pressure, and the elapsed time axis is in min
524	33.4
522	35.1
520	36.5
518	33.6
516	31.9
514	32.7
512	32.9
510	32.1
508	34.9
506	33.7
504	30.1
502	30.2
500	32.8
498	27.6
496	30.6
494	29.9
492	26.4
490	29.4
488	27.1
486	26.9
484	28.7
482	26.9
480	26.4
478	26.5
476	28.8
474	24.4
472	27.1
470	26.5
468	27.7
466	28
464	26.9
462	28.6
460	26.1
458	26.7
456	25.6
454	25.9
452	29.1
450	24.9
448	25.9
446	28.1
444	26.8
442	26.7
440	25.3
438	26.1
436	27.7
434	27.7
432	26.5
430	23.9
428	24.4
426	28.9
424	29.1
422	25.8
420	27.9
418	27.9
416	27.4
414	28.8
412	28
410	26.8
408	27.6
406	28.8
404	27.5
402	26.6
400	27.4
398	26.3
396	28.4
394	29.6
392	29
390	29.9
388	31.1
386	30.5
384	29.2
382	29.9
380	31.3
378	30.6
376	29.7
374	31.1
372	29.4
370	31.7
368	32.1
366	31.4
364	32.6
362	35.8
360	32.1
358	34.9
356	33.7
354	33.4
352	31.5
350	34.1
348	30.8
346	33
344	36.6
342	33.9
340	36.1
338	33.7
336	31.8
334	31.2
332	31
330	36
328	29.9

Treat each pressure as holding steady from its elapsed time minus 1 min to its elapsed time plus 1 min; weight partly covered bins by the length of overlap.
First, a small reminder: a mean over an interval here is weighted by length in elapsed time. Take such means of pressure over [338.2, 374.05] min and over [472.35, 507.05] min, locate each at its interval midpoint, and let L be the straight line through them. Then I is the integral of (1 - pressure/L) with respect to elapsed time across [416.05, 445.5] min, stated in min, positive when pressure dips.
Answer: 3.6 min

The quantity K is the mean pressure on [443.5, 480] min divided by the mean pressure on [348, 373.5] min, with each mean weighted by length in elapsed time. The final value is 0.8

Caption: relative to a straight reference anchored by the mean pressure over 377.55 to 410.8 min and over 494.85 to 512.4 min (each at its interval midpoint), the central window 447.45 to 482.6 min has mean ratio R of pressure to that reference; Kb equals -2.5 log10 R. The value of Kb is 0.15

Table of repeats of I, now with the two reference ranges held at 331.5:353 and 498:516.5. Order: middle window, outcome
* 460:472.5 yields 1.93 min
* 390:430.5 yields 6.31 min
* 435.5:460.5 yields 4.59 min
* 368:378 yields 0.69 min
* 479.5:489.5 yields 1.52 min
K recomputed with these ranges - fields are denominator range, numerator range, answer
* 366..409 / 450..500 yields 0.93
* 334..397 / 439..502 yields 0.86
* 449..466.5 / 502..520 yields 1.22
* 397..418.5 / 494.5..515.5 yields 1.15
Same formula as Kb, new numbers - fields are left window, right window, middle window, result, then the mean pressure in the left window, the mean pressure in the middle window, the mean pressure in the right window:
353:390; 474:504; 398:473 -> 0.108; 31.6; 27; 28.4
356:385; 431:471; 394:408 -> 0.082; 31.6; 27.7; 26.8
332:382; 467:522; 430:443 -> 0.171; 32.5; 26.5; 29.8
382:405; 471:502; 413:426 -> 0.025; 28.7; 27.9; 28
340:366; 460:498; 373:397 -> 0.070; 33.5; 30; 27.6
